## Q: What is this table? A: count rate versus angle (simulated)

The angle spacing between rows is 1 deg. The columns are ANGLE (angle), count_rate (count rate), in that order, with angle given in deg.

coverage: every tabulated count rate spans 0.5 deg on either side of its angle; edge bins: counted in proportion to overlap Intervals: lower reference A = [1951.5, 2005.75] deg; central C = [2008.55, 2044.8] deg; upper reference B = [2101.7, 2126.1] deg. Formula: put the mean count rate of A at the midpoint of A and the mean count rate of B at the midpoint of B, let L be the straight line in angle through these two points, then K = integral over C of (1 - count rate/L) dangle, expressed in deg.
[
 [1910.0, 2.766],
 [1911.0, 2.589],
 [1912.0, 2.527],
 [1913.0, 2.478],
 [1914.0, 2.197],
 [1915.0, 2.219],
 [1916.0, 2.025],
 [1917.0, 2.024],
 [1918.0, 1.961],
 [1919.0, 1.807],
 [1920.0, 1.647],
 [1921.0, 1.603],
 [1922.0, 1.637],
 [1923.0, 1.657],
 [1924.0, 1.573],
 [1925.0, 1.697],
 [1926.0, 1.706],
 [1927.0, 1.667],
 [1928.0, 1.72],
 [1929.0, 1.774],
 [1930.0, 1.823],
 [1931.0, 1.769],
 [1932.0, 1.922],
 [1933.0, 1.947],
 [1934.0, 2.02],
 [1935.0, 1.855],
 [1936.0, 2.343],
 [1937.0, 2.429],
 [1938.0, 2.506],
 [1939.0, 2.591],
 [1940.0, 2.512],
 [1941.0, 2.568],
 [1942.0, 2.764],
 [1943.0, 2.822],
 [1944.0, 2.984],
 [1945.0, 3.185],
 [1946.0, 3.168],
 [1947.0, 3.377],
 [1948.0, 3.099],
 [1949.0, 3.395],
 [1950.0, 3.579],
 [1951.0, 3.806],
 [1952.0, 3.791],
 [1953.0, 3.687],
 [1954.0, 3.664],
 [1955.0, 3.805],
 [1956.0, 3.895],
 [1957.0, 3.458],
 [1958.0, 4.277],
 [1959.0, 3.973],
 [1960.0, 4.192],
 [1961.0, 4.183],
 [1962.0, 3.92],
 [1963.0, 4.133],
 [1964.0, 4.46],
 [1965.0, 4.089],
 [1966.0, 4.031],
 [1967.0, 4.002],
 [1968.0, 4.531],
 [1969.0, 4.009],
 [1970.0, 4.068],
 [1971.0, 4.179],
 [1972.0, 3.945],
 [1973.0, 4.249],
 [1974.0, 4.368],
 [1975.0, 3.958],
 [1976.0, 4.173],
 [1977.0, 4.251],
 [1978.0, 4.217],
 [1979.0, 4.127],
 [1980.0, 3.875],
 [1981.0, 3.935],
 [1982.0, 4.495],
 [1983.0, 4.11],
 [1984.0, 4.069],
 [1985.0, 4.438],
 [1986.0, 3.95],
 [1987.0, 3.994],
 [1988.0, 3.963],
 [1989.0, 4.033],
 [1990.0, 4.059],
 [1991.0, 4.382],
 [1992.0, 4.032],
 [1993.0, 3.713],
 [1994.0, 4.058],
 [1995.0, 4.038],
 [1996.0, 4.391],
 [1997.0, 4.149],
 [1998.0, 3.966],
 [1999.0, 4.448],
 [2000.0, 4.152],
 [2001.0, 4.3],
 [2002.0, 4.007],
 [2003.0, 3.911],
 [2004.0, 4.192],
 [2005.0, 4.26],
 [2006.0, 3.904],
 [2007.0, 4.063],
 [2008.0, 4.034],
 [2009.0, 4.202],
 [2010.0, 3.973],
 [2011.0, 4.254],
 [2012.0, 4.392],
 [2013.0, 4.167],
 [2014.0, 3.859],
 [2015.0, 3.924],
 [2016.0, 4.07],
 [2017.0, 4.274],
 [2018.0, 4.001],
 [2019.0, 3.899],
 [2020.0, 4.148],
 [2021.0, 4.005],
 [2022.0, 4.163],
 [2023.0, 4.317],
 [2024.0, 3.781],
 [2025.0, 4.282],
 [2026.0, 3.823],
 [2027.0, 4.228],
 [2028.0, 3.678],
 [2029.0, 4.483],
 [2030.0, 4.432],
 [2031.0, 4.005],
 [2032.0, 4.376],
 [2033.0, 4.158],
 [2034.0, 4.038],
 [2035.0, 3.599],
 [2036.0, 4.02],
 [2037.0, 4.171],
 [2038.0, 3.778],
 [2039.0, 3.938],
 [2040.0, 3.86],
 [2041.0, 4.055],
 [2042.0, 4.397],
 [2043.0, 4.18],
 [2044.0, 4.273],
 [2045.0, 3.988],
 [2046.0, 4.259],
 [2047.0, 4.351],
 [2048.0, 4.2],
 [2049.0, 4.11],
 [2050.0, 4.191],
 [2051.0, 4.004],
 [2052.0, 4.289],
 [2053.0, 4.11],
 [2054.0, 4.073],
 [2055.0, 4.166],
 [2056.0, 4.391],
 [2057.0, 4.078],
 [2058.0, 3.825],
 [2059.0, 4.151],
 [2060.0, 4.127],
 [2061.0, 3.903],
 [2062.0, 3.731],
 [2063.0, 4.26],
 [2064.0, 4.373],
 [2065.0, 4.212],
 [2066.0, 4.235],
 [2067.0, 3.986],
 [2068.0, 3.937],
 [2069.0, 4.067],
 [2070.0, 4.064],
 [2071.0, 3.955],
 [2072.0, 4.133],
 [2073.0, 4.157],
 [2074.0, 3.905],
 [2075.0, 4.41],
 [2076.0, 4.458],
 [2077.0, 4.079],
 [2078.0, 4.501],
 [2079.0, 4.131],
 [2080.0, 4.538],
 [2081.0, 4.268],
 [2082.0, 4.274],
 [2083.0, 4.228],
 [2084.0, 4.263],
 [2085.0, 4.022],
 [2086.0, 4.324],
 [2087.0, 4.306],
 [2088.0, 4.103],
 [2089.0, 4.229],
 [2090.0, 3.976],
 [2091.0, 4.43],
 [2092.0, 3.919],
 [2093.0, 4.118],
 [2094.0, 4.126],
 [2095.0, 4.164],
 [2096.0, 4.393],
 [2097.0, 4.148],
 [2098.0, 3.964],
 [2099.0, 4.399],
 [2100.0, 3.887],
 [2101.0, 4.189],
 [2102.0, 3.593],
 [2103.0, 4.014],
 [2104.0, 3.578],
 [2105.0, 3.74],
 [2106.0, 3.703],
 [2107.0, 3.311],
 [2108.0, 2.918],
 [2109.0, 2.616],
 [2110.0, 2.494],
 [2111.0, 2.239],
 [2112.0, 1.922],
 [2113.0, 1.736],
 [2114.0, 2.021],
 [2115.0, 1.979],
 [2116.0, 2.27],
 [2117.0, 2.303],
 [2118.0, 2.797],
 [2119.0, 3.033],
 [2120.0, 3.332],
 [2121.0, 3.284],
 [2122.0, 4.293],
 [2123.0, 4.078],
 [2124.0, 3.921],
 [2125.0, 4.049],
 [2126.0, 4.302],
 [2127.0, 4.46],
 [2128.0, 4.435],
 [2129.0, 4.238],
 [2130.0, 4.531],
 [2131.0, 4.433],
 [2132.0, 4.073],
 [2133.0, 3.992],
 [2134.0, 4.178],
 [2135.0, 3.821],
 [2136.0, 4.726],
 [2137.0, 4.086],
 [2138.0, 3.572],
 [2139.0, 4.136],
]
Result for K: -3.5 deg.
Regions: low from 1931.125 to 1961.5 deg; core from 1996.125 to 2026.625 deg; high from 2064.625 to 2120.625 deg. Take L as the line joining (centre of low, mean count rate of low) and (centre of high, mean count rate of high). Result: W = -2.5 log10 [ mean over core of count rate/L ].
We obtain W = -0.211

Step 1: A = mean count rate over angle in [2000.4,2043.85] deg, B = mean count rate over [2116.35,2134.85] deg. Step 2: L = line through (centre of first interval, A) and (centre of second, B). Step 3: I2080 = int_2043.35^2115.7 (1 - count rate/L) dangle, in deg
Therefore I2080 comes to 1.1 deg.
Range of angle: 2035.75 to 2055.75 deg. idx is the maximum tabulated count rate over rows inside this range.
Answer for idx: 4.397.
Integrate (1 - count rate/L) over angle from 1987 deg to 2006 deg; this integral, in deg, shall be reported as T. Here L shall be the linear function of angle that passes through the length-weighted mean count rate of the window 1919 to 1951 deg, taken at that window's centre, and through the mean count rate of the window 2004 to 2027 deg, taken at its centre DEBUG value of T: -2.27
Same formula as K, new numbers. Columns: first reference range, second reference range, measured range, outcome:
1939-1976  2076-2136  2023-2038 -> -1.36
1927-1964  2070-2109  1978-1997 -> -4.40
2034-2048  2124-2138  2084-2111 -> 2.04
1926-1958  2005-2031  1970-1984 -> -3.13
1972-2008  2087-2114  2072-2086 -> -2.09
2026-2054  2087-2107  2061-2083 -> -0.58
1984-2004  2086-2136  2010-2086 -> -4.54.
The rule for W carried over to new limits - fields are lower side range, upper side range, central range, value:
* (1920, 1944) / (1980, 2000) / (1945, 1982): -0.243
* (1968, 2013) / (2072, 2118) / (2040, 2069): -0.074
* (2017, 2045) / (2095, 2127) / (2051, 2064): -0.073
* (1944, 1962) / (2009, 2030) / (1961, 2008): -0.069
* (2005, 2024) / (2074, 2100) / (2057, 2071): 0.030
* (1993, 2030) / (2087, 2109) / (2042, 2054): -0.041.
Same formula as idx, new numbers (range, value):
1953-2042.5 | 4.531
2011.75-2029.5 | 4.483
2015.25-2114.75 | 4.538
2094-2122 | 4.399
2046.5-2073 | 4.391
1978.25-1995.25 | 4.495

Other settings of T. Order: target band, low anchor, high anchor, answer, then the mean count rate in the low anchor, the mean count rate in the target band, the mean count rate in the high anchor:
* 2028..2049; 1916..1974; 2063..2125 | -4.0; 2.98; 4.12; 3.75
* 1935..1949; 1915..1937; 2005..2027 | -3.3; 1.84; 2.78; 4.08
